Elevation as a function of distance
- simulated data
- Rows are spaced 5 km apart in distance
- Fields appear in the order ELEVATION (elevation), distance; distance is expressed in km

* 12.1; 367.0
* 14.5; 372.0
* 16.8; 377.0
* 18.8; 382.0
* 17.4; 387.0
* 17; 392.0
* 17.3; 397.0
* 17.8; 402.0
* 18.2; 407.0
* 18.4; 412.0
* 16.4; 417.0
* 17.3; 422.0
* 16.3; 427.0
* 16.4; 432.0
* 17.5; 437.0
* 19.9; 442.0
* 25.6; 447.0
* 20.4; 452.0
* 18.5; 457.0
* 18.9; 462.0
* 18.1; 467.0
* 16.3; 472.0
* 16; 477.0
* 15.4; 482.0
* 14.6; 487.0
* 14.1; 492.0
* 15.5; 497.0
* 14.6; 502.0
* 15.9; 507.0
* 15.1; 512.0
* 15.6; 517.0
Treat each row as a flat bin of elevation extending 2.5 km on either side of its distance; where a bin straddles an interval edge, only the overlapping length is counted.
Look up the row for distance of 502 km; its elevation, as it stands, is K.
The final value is 14.6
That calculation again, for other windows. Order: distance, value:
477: 16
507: 15.9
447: 25.6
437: 17.5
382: 18.8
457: 18.5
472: 16.3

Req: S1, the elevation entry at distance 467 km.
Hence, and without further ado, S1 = 18.1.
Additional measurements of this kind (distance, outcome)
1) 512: 15.1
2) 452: 20.4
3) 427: 16.3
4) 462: 18.9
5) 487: 14.6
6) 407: 18.2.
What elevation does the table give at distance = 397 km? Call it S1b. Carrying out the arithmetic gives 17.3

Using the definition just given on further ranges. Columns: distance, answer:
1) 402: 17.8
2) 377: 16.8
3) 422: 17.3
